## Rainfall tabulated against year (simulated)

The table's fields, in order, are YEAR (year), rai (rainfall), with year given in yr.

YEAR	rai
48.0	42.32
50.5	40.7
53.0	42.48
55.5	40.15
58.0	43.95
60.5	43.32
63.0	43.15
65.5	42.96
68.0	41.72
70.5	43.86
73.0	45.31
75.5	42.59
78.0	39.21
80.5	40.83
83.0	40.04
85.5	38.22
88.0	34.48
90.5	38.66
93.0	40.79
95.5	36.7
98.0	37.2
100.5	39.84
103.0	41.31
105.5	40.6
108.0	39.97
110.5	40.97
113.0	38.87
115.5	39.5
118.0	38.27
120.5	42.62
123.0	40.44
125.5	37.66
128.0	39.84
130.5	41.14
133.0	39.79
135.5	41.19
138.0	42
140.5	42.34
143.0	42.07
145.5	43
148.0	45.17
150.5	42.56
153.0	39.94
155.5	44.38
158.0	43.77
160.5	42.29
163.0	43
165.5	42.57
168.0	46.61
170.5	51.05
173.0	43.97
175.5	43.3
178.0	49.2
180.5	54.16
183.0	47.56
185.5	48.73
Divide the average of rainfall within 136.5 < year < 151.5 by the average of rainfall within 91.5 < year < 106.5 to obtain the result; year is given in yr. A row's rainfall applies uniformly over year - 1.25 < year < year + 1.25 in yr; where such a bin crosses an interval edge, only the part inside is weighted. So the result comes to 1.09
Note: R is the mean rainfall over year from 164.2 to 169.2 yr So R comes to 44.6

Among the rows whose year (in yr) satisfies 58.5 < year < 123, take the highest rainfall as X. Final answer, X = 45.31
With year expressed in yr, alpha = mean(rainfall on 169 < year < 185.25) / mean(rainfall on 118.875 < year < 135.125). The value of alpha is 1.20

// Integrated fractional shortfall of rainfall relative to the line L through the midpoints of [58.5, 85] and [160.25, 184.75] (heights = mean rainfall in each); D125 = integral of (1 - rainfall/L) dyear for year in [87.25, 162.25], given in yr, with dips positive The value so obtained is 6.6 yr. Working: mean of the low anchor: 42.2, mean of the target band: 40.6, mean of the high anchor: 46.6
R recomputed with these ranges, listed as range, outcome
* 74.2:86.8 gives 40.2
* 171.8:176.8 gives 43.7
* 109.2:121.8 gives 40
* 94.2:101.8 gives 38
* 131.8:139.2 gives 41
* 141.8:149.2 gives 43.4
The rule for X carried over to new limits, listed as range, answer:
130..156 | 45.17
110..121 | 42.62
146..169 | 46.61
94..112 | 41.31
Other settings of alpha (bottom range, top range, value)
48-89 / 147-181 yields 1.08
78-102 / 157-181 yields 1.19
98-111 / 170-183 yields 1.20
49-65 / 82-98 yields 0.90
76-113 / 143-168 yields 1.10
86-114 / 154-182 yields 1.17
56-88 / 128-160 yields 1.01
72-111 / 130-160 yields 1.06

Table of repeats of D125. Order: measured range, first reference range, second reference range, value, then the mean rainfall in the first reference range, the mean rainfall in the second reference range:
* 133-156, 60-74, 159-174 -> 1.2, 43.4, 44.9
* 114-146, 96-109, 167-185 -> 1.5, 39.6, 48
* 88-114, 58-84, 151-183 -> 2.4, 42.4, 45.4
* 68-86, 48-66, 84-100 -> -0.8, 42.4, 37.8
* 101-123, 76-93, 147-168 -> 0.1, 38.9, 43.2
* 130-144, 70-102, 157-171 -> 0.5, 39.7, 44.6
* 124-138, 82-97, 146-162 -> 0.4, 38.1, 43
